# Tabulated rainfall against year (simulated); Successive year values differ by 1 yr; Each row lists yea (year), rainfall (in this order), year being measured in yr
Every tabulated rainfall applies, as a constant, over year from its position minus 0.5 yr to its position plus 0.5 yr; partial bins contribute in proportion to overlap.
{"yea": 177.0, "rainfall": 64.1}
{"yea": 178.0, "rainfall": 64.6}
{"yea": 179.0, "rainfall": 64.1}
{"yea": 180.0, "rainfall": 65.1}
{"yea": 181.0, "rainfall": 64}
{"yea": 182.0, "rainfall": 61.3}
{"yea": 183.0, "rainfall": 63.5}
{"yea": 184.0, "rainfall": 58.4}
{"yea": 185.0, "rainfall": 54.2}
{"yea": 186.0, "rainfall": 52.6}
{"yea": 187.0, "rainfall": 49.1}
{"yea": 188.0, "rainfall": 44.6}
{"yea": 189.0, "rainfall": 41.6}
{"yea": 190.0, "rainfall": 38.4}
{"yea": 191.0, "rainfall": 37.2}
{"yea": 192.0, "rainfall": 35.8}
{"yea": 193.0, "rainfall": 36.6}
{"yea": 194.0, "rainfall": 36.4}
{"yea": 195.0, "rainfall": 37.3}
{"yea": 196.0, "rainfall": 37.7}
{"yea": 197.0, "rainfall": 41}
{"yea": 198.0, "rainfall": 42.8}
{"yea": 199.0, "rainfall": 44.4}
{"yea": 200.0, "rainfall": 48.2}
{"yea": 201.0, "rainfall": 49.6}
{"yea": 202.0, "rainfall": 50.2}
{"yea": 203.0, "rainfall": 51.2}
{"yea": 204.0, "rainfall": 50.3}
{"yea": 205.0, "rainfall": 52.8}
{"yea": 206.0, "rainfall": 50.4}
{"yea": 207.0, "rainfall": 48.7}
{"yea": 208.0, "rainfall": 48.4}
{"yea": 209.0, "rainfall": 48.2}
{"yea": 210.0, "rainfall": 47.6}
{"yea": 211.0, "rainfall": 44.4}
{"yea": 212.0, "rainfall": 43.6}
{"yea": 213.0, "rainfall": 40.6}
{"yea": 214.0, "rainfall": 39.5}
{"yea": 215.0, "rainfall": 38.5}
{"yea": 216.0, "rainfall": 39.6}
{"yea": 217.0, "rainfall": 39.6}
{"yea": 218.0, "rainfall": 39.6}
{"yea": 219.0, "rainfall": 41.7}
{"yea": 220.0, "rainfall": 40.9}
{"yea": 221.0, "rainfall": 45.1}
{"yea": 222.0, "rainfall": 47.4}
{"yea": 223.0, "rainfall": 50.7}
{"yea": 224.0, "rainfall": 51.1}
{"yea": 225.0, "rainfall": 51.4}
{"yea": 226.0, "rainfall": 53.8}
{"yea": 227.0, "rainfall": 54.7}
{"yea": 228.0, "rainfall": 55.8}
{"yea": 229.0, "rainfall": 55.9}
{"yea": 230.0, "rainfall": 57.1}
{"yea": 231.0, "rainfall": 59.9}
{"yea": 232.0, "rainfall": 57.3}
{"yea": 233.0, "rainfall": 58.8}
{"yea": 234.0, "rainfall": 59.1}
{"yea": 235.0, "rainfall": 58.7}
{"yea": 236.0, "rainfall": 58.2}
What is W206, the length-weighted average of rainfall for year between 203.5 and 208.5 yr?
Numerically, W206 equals 50.1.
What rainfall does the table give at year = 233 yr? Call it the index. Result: 58.8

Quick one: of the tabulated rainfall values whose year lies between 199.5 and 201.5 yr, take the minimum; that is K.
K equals 48.2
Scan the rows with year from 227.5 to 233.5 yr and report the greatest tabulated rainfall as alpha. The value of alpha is 59.9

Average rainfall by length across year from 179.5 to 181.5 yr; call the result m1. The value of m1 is 64.5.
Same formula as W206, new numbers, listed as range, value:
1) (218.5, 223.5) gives 45.2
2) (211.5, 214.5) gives 41.2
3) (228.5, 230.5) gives 56.5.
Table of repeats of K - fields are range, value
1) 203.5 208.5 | 48.4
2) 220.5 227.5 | 45.1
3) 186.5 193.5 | 35.8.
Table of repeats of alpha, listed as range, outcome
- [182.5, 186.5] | 63.5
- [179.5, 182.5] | 65.1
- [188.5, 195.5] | 41.6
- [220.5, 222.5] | 47.4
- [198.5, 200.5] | 48.2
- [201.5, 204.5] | 51.2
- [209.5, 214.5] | 47.6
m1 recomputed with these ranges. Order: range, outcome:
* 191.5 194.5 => 36.3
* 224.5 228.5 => 53.9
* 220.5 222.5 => 46.2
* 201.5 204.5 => 50.6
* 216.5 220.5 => 40.5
